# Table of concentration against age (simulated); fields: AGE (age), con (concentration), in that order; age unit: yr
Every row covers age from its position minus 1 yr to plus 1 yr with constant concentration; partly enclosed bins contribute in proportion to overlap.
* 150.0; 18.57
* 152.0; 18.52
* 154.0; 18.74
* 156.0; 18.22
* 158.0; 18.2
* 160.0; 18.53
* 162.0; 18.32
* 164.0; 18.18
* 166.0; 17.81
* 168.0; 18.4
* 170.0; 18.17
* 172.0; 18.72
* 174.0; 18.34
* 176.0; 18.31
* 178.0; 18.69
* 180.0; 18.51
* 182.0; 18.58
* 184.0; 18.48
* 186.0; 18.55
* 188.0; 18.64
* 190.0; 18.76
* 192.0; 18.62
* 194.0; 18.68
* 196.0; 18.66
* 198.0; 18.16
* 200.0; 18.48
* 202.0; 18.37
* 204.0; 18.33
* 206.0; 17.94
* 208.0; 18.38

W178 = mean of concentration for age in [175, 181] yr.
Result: 18.5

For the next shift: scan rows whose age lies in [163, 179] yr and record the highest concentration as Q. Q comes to 18.72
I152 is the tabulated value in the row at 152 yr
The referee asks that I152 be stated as 18.52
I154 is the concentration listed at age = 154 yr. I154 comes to 18.74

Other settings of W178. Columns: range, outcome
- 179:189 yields 18.6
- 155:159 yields 18.2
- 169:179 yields 18.4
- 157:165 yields 18.3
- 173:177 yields 18.3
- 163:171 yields 18.1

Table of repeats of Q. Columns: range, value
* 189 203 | 18.76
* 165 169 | 18.4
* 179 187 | 18.58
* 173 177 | 18.34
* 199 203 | 18.48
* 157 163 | 18.53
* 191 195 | 18.68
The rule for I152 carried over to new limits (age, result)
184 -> 18.48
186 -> 18.55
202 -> 18.37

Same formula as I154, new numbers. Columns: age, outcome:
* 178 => 18.69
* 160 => 18.53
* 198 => 18.16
